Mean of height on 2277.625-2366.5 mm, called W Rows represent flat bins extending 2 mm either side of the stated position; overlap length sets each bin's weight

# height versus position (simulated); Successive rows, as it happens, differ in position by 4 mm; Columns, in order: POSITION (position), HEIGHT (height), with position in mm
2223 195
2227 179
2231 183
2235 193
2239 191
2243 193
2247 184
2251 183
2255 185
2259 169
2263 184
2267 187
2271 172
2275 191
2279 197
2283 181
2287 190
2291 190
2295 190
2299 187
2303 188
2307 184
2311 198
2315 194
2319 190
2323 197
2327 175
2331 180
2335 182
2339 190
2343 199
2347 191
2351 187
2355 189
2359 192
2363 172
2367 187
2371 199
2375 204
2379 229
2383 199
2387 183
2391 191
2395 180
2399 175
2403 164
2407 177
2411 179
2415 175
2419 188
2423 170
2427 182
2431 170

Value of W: 188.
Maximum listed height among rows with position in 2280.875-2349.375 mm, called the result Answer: 199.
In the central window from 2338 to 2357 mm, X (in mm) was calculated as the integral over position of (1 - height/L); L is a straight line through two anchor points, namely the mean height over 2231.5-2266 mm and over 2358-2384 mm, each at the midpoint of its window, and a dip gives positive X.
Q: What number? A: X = 0.4 mm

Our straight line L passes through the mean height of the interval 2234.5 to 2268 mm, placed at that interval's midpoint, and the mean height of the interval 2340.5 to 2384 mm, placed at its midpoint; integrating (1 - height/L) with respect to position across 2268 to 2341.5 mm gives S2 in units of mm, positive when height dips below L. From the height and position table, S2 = 0.9 mm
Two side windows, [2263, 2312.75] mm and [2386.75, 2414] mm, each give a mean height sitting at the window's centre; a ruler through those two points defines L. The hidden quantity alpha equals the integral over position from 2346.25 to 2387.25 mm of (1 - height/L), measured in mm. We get -3.1 mm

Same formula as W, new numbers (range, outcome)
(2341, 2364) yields 189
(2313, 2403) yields 190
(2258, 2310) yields 186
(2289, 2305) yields 189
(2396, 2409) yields 173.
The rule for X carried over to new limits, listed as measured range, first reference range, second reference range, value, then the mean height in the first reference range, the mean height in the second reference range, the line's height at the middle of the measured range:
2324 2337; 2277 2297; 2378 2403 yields 0.62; 190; 189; 189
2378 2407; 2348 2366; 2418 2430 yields -0.75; 185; 178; 182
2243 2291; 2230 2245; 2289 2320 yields 1.46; 190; 190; 190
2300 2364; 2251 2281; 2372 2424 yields -1.16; 184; 186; 185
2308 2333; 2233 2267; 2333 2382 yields 0.25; 185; 194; 191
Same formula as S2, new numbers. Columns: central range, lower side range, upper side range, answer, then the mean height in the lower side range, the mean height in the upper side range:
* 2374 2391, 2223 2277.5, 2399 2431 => -2.4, 185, 176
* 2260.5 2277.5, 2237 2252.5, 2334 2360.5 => 0.5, 188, 190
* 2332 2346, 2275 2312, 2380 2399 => 0.0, 189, 189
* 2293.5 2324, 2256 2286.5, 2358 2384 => -0.3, 183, 198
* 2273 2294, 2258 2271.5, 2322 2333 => -1.1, 179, 183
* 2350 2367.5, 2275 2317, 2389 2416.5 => -0.3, 190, 177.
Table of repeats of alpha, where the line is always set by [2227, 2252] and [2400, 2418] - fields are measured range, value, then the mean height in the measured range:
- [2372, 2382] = -2.0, 213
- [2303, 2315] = -0.6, 191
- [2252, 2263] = 0.4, 179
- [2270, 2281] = -0.2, 188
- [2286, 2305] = -0.6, 189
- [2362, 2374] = -0.7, 189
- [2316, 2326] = -0.6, 192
